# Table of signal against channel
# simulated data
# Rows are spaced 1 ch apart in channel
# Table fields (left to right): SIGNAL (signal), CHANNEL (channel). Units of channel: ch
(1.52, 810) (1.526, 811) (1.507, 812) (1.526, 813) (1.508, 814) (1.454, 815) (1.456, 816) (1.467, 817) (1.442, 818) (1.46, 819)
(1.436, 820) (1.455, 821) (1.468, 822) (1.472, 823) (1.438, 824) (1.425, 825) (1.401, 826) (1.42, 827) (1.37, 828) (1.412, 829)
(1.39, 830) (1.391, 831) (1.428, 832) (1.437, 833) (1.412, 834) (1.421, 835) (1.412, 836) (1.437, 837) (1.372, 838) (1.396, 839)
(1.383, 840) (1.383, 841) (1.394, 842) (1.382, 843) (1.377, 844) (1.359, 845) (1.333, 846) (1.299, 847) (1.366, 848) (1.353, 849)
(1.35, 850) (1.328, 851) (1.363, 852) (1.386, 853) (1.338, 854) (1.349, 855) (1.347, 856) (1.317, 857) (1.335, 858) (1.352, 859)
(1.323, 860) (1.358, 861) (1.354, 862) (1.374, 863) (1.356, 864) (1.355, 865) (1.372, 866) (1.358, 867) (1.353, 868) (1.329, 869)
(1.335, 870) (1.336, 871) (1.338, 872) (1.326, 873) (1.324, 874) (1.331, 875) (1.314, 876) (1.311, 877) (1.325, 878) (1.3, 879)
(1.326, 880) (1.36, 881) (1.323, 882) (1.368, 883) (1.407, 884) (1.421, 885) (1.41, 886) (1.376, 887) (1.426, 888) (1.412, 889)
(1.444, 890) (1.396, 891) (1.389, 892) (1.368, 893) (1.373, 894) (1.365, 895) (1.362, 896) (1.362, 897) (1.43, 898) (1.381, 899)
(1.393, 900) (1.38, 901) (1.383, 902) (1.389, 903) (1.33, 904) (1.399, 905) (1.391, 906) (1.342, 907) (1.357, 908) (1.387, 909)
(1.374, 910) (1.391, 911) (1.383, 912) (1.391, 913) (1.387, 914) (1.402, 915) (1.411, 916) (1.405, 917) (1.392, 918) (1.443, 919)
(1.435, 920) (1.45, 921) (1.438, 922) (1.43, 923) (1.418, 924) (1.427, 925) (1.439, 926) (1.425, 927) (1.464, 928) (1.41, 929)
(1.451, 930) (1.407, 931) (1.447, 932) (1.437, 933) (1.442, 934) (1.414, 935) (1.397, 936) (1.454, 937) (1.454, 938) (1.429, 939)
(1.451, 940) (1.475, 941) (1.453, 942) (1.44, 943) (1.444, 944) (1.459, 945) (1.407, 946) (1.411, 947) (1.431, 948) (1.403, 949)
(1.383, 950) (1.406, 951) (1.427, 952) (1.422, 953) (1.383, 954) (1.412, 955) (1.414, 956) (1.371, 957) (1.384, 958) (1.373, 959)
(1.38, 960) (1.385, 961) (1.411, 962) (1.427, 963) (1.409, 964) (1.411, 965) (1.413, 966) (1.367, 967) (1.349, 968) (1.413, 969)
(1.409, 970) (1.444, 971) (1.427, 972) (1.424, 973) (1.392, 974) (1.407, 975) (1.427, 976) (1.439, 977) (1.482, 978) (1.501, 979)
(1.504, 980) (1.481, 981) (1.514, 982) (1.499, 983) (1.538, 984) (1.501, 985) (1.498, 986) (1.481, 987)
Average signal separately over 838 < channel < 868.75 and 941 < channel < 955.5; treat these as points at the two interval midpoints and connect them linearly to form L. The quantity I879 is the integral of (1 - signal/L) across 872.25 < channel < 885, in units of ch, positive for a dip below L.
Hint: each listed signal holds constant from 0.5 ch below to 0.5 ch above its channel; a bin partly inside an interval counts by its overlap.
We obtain 0.3 ch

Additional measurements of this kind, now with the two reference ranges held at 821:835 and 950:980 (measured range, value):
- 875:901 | 0.81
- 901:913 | 0.34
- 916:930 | -0.14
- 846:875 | 1.52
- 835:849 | 0.43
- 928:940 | -0.16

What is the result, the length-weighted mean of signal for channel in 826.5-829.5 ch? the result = 1.4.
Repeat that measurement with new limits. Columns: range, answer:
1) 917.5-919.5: 1.42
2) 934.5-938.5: 1.43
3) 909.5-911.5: 1.38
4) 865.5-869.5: 1.35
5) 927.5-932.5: 1.44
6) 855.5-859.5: 1.34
